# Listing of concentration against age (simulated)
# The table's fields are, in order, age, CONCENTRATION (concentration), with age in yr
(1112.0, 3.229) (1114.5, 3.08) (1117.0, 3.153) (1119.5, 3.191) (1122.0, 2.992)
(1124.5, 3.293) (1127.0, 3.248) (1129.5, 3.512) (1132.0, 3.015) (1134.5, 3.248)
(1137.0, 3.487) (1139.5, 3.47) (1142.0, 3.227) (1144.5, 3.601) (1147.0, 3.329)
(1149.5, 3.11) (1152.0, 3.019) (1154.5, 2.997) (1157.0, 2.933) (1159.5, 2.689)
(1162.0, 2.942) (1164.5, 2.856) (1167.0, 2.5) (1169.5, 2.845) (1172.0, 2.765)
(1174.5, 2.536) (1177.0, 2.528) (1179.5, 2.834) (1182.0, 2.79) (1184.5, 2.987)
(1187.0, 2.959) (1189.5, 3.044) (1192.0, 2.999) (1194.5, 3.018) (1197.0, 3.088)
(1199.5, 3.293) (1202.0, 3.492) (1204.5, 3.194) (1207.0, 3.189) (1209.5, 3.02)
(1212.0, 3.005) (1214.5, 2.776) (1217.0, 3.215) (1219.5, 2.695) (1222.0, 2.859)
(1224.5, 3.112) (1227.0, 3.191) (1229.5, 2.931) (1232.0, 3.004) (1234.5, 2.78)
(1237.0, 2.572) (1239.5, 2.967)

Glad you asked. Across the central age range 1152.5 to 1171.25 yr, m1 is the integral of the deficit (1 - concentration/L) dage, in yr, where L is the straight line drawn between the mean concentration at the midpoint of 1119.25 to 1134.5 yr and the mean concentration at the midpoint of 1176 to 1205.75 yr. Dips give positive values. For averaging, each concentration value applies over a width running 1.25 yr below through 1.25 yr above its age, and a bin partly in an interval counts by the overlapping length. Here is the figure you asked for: 1.7 yr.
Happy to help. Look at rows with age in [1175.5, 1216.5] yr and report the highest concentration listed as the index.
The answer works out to 3.492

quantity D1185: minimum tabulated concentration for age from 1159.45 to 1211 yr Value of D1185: 2.5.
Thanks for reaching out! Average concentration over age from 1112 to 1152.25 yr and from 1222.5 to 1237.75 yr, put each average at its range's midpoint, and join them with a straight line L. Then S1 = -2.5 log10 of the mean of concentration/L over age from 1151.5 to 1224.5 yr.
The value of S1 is 0.049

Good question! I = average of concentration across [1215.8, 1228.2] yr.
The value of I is 3.01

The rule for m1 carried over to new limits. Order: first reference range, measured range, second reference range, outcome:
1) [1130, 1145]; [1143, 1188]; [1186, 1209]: 4.8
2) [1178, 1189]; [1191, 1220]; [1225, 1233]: -1.2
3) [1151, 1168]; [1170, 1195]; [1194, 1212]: 1.5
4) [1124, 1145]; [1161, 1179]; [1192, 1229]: 2.8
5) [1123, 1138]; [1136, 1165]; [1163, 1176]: -1.4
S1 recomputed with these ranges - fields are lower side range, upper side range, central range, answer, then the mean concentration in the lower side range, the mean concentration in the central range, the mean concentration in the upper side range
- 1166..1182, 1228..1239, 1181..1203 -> -0.13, 2.68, 3.07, 2.84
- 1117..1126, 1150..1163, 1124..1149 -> -0.09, 3.16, 3.34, 2.93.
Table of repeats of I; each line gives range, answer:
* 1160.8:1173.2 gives 2.78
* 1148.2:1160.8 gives 2.95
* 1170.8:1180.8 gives 2.67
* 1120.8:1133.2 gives 3.21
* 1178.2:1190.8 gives 2.92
